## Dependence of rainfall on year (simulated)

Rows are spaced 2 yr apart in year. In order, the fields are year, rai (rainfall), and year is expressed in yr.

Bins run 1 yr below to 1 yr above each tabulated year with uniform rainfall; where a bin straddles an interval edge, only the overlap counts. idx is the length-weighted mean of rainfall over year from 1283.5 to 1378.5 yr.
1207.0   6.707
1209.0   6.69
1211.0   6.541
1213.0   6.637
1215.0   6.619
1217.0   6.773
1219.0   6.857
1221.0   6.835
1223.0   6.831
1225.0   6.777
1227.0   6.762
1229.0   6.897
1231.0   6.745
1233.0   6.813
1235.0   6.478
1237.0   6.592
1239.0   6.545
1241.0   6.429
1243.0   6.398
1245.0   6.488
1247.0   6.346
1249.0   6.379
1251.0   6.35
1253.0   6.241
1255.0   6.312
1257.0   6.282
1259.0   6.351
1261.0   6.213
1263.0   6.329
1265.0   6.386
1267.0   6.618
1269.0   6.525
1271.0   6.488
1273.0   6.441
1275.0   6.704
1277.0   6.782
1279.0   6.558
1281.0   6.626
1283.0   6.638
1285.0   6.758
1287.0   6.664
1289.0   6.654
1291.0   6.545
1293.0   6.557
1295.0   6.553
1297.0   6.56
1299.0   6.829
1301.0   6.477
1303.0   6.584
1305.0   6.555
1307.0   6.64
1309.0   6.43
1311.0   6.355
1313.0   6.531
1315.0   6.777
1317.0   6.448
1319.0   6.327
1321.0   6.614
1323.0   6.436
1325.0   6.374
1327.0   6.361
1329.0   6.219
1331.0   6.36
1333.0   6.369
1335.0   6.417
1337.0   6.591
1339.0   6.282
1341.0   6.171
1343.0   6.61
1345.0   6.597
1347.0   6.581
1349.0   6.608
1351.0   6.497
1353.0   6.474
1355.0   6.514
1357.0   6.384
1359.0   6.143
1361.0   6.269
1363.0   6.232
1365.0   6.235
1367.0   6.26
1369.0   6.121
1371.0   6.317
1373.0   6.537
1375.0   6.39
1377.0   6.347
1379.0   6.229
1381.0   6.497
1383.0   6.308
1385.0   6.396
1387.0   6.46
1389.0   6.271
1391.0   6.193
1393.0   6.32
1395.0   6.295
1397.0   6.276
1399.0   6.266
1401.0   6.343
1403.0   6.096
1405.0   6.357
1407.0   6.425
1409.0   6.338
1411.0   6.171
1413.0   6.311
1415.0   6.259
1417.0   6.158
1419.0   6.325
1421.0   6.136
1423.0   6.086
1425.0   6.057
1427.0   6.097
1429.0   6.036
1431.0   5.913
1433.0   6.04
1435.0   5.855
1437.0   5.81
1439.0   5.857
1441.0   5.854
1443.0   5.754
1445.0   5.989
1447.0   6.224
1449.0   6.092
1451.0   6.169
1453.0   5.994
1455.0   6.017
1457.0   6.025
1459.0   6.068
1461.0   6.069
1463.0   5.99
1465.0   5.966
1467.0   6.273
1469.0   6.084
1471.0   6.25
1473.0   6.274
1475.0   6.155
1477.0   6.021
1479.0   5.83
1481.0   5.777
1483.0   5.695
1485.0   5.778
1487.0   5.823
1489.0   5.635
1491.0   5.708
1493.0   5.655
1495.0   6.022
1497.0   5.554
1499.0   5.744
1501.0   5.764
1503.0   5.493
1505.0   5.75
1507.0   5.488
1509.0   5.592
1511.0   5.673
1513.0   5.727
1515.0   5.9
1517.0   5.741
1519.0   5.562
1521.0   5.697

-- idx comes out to 6.46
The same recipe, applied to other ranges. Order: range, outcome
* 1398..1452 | 6.11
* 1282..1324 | 6.57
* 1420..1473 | 6.03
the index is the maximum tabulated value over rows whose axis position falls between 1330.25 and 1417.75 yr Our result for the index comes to 6.61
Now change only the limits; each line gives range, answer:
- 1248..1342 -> 6.829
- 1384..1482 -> 6.46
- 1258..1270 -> 6.618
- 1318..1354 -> 6.614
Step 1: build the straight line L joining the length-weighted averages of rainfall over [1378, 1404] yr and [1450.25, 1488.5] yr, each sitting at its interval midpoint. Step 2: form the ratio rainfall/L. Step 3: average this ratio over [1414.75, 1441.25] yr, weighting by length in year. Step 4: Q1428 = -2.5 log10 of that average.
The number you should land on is 0.02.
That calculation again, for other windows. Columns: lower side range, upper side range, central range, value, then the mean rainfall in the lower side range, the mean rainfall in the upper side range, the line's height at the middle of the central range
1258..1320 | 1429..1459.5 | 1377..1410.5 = -0.03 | 6.55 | 5.98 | 6.16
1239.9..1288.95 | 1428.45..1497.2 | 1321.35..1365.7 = -0.02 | 6.47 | 5.95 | 6.27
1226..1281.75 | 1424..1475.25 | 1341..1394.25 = -0.02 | 6.5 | 6.03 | 6.23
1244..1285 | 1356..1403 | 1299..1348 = -0.02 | 6.46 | 6.3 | 6.38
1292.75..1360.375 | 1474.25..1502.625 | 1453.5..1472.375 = -0.03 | 6.48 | 5.79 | 5.9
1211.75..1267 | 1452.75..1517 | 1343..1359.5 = -0.04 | 6.54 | 5.87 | 6.23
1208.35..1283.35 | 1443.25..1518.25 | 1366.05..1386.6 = -0.03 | 6.56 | 5.89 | 6.19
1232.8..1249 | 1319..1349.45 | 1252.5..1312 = -0.01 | 6.49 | 6.43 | 6.46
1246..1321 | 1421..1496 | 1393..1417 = -0.03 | 6.51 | 5.97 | 6.14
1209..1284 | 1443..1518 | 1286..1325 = -0.03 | 6.56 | 5.89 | 6.39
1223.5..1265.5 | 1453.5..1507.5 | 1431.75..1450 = 0.01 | 6.49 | 5.89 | 5.99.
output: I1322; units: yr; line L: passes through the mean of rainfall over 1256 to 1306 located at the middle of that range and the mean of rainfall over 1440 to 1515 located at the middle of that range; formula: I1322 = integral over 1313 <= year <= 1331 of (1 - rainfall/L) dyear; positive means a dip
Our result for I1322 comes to -0.1 yr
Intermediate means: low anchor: 6.55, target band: 6.44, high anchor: 5.89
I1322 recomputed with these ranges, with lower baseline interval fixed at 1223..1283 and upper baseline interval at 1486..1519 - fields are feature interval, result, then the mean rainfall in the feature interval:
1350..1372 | -0.5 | 6.31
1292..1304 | -0.4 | 6.59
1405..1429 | -0.9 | 6.21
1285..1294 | -0.3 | 6.62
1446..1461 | -0.6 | 6.08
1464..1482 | -0.8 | 6.07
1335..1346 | -0.4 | 6.45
